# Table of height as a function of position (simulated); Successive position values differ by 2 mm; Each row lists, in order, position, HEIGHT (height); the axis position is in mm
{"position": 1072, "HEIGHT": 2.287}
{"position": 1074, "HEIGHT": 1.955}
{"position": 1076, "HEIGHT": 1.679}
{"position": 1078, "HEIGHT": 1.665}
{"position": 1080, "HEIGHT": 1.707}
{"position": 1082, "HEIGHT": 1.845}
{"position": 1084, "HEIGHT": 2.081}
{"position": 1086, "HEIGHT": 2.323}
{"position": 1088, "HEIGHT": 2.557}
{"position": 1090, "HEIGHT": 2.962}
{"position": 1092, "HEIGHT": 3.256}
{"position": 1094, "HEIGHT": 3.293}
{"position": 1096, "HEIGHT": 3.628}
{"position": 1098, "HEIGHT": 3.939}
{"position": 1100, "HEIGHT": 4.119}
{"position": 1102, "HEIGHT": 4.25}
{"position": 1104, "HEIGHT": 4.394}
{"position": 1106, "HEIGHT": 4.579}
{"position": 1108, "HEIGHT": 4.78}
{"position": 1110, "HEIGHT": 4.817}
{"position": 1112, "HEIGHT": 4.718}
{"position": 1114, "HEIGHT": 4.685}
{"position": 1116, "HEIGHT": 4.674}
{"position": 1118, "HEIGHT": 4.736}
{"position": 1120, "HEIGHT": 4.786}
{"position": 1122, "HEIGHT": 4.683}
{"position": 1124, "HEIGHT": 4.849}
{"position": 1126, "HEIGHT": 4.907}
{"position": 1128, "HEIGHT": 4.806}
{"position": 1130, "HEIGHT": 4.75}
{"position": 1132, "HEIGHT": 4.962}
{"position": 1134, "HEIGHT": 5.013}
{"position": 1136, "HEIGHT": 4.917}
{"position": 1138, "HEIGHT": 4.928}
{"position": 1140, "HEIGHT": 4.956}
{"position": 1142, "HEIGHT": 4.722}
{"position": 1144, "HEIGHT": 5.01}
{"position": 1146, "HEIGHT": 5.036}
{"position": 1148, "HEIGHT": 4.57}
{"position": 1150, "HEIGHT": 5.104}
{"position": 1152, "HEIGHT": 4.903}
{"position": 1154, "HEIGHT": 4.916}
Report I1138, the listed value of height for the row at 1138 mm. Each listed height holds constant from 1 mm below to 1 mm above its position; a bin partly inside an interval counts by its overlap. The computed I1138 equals 4.928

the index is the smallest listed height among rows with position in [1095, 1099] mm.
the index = 3.628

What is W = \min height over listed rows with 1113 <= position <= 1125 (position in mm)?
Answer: 4.674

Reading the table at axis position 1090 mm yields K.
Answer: 2.962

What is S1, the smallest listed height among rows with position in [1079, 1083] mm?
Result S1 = 1.707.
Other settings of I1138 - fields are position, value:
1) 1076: 1.679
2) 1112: 4.718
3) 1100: 4.119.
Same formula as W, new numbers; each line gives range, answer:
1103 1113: 4.394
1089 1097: 2.962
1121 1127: 4.683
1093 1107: 3.293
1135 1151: 4.57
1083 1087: 2.081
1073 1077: 1.679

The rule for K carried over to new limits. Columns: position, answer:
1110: 4.817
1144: 5.01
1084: 2.081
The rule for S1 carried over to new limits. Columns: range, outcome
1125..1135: 4.75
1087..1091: 2.557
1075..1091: 1.665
